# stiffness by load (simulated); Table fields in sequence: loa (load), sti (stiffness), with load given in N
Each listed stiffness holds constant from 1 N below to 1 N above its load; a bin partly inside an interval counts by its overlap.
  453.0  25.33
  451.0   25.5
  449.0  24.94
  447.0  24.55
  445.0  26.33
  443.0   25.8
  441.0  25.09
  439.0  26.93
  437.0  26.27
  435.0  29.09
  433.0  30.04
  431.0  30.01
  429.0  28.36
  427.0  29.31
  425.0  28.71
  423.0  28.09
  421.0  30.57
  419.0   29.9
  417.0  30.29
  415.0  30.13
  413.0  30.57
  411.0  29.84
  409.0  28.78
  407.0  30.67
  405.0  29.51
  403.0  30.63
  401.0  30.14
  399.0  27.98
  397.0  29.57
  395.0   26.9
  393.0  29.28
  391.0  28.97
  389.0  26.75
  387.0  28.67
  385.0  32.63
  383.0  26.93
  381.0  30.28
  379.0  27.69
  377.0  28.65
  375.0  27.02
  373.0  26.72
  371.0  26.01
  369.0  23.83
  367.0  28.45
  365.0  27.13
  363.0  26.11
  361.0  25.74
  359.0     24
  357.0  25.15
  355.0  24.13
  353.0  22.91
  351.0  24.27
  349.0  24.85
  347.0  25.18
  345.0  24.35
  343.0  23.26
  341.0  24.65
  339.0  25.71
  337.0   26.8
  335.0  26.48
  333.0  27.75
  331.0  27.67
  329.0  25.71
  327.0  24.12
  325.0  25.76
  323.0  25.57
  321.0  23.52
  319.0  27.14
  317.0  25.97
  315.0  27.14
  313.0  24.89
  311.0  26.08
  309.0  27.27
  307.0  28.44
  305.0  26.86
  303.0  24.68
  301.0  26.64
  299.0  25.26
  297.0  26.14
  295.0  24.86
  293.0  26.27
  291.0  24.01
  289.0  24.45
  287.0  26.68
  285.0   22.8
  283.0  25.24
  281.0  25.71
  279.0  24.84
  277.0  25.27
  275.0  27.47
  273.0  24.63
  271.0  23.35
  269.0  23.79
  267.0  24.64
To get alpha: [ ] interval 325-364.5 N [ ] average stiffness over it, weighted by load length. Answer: 25.2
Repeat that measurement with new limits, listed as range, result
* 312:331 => 25.6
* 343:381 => 25.7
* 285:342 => 25.9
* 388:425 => 29.3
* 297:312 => 26.4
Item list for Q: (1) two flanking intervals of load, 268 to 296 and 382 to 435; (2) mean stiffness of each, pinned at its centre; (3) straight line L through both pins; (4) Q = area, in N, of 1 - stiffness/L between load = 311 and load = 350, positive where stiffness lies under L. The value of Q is 1.5 N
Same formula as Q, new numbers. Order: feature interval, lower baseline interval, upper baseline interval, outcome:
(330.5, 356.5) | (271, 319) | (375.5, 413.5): 2.07 N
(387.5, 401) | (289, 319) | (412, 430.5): 0.16 N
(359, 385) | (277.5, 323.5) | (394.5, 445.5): 0.42 N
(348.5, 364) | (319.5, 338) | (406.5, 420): 1.50 N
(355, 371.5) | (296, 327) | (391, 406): 1.29 N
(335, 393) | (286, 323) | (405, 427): 3.30 N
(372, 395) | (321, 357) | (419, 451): -1.85 N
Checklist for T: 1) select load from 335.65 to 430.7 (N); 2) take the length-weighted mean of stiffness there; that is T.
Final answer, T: 27.6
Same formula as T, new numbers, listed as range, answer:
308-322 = 26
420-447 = 27.9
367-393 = 27.9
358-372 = 25.9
